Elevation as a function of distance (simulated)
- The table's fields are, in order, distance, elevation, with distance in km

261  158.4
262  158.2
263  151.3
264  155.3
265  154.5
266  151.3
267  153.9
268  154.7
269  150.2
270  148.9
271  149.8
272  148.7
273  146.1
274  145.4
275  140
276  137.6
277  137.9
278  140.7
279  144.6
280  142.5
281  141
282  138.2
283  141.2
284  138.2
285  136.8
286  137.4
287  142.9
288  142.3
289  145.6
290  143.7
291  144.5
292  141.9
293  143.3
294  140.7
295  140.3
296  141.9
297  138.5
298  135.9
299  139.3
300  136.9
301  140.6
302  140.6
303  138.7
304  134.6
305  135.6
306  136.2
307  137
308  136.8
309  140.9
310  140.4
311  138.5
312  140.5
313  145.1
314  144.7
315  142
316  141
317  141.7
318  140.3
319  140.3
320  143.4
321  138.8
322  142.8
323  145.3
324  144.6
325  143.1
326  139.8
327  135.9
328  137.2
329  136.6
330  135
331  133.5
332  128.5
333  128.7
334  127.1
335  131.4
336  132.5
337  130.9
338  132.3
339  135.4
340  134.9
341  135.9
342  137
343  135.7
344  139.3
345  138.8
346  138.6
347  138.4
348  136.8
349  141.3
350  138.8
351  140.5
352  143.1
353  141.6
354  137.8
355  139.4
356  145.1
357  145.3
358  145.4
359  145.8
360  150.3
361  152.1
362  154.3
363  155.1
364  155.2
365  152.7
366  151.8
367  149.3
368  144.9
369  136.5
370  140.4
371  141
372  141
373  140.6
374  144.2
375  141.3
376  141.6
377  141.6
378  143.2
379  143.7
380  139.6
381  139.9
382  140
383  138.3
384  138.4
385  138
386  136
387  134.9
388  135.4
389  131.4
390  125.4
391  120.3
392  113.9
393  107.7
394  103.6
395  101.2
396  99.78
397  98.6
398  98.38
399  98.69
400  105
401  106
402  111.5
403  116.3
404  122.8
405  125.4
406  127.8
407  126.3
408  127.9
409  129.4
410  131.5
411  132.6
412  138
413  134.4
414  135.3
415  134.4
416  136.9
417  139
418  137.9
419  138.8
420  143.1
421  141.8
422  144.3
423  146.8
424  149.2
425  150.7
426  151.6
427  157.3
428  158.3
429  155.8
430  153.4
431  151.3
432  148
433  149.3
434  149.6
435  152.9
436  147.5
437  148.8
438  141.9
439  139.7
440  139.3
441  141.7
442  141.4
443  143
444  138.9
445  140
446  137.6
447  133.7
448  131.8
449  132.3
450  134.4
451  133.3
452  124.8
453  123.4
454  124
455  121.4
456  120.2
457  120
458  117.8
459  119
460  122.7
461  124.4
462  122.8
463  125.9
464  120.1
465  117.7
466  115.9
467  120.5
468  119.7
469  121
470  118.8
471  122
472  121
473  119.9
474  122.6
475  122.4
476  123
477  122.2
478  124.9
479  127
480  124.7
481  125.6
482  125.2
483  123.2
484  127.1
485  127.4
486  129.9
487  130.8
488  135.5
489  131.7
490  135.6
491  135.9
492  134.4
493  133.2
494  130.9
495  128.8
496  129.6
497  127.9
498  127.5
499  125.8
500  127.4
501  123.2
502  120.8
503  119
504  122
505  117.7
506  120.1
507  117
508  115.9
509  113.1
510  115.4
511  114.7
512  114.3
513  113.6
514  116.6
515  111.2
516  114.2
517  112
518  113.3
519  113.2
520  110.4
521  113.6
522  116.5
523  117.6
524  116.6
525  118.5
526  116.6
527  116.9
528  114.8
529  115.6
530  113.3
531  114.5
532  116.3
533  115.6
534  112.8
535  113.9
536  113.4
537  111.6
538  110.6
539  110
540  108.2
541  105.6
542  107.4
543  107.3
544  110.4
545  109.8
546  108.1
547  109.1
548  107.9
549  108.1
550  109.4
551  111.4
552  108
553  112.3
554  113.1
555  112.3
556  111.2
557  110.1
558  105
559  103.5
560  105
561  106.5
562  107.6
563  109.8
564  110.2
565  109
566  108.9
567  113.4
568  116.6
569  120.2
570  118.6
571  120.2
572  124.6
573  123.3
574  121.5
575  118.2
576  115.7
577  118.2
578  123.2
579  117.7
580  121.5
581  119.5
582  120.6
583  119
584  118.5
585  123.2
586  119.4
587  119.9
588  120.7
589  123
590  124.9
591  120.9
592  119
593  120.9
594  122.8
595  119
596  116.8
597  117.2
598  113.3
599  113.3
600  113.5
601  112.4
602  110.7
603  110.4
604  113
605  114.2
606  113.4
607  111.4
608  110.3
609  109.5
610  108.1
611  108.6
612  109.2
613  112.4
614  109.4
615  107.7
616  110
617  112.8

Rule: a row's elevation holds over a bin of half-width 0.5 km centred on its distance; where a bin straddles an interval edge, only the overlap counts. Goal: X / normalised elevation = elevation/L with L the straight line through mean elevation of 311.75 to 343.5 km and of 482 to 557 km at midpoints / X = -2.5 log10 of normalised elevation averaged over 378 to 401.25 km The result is 0.08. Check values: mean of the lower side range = 138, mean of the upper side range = 118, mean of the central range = 122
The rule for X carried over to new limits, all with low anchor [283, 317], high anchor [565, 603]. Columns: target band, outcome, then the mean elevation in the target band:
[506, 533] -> 0.08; 115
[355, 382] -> -0.08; 145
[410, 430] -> -0.10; 143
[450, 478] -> 0.05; 122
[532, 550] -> 0.11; 110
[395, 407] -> 0.20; 110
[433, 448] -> -0.10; 142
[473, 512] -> 0.00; 125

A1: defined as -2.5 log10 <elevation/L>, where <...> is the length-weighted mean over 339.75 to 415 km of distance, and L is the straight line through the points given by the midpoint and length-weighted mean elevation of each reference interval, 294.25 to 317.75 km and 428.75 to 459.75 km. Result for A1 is 0.04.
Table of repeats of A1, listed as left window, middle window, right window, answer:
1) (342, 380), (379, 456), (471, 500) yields 0.02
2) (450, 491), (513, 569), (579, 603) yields 0.09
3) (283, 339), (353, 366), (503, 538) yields -0.11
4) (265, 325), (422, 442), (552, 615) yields -0.15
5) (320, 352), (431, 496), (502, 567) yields -0.08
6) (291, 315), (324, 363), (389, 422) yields -0.05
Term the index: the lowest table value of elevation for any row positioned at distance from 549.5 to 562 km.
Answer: 103.5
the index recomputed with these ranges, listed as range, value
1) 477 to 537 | 110.4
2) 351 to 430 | 98.38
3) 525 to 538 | 110.6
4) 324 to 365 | 127.1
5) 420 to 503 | 115.9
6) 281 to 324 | 134.6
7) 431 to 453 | 123.4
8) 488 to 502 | 120.8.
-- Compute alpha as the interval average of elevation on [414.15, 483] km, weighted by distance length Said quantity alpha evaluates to 134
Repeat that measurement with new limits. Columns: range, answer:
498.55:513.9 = 119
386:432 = 130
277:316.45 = 140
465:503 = 126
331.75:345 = 133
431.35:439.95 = 147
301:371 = 140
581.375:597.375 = 120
